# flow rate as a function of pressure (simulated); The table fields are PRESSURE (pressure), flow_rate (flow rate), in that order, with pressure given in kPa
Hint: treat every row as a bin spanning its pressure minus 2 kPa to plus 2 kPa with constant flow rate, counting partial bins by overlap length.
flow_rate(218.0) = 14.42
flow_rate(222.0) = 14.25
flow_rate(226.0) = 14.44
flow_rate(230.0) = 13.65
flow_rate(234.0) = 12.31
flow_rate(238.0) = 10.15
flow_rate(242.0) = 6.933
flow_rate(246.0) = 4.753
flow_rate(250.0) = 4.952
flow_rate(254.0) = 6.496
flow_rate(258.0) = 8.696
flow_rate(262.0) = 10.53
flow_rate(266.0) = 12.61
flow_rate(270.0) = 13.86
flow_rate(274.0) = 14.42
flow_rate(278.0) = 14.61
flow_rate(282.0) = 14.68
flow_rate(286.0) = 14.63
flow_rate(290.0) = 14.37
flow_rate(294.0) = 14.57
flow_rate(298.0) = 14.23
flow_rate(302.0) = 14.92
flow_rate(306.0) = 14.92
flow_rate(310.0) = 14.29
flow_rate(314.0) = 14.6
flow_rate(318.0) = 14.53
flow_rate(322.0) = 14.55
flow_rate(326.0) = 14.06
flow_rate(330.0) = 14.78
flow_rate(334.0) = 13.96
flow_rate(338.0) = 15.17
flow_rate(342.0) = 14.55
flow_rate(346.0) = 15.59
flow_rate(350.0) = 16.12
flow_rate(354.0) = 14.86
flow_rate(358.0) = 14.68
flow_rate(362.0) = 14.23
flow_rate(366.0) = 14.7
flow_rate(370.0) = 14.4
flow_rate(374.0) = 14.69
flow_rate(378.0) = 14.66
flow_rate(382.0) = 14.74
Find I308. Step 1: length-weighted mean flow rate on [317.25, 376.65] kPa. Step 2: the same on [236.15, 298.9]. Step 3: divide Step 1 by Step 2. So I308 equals 1.31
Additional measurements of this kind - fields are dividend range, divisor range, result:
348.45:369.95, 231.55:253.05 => 1.88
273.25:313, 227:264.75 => 1.63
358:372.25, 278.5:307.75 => 0.99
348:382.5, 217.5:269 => 1.44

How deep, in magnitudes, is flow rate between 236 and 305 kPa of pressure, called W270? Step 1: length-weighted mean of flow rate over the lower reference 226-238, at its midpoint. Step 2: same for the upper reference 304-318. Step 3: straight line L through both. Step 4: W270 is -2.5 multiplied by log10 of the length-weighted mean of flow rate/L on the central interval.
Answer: 0.19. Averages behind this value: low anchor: 12.8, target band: 11.5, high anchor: 14.6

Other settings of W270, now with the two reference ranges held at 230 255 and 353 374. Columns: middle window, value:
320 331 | -0.15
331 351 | -0.13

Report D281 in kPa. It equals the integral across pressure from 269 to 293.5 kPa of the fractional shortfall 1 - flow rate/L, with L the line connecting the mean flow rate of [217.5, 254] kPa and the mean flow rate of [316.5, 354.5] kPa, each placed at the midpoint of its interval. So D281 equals -4.2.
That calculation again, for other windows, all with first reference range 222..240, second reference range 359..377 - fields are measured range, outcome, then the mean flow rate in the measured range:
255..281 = 1.9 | 12.3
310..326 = -0.6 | 14.5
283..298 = -1.0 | 14.5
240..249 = 5.0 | 5.74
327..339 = -0.4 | 14.5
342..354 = -1.0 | 15.5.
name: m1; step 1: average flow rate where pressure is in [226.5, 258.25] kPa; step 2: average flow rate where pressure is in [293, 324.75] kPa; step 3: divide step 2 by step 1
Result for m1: 1.7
